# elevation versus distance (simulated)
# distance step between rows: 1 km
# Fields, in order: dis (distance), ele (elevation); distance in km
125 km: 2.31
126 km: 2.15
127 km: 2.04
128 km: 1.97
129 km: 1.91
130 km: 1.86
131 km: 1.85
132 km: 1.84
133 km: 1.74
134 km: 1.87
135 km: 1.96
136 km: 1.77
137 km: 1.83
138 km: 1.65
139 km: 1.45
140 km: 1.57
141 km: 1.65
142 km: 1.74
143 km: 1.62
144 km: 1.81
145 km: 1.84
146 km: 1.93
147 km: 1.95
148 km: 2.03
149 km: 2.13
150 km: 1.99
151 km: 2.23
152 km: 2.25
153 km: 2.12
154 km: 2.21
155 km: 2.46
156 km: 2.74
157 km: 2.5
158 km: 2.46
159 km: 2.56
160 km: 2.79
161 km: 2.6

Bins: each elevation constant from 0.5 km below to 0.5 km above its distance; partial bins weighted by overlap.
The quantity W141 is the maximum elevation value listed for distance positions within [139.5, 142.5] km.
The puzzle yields 1.74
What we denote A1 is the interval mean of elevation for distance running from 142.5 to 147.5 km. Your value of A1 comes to 1.83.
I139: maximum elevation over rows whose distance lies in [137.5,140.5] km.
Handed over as 1.65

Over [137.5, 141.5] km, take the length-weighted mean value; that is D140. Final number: 1.58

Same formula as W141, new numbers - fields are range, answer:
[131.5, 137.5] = 1.96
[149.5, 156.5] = 2.74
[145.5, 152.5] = 2.25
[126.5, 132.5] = 2.04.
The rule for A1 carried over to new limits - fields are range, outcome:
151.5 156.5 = 2.36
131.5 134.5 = 1.82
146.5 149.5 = 2.04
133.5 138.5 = 1.82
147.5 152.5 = 2.13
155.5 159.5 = 2.56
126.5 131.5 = 1.93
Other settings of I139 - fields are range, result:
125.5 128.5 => 2.15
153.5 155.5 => 2.46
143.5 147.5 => 1.95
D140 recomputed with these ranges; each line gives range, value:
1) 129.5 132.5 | 1.85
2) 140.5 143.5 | 1.67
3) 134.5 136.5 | 1.86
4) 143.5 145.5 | 1.83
